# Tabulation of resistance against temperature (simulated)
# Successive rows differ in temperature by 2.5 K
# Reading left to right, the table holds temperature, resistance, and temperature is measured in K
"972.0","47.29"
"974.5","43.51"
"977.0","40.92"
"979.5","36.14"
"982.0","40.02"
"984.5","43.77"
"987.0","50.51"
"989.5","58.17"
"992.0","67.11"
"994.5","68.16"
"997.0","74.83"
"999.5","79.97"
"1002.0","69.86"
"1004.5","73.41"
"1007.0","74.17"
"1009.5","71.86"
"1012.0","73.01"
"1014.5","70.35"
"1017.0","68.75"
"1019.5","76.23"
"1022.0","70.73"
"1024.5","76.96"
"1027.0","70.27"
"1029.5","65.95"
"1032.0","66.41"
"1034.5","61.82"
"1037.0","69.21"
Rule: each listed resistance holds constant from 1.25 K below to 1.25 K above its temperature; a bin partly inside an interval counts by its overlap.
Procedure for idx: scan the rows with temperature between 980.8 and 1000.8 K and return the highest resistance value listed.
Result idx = 79.97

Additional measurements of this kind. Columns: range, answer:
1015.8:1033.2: 76.96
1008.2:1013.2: 73.01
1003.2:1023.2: 76.23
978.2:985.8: 43.77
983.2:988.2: 50.51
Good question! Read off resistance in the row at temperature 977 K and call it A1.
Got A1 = 40.92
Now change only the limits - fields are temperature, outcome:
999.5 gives 79.97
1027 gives 70.27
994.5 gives 68.16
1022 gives 70.73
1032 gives 66.41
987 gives 50.51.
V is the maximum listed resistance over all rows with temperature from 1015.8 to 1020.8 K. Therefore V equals 76.23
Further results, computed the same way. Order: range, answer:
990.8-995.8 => 68.16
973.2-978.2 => 43.51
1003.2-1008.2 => 74.17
